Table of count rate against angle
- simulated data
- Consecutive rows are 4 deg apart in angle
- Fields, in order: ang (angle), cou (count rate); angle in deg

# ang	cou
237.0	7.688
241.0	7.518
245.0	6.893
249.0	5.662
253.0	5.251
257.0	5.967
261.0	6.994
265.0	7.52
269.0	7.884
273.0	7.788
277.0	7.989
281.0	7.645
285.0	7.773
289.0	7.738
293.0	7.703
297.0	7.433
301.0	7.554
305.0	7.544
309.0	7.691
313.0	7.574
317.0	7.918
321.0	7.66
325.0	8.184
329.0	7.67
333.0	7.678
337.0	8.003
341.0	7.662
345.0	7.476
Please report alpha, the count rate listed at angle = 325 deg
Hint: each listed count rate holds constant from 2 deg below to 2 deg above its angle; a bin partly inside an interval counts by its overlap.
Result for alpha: 8.184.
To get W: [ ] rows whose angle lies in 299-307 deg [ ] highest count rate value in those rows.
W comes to 7.554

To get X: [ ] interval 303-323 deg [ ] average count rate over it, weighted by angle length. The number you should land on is 7.68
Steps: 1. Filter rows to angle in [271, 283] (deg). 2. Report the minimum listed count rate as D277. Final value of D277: 7.645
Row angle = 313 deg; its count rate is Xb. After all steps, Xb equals 7.574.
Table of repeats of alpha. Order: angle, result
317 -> 7.918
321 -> 7.66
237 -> 7.688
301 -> 7.554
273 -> 7.788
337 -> 8.003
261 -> 6.994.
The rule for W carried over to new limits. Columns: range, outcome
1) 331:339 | 8.003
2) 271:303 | 7.989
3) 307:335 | 8.184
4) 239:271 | 7.884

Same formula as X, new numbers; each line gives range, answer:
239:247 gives 7.21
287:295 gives 7.72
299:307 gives 7.55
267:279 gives 7.89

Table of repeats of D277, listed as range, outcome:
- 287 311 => 7.433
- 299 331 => 7.544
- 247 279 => 5.251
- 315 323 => 7.66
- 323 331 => 7.67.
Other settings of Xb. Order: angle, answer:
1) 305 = 7.544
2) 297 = 7.433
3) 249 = 5.662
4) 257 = 5.967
